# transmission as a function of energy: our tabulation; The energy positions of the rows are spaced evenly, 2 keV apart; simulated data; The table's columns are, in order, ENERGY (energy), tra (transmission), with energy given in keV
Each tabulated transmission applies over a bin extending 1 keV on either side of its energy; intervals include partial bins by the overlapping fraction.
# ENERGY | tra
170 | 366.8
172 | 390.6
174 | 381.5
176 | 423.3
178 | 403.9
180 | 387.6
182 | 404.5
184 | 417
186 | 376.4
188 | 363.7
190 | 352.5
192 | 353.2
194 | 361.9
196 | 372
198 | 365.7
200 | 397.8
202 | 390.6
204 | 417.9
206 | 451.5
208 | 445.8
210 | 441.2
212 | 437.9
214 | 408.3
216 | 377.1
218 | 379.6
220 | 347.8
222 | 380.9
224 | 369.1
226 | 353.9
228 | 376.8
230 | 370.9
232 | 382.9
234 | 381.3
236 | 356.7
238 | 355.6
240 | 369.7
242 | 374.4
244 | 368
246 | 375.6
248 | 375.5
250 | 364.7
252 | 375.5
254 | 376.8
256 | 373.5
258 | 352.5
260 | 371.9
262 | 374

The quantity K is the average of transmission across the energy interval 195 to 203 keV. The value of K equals 382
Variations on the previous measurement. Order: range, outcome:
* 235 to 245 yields 365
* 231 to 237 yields 374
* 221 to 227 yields 368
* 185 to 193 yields 361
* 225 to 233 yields 371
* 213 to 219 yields 388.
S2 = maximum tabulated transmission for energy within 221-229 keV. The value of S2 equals 380.9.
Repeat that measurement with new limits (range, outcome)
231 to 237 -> 382.9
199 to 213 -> 451.5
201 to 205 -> 417.9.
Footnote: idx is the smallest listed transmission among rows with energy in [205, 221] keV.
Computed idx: 347.8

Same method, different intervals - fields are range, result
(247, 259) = 352.5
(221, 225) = 369.1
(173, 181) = 381.5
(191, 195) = 353.2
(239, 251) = 364.7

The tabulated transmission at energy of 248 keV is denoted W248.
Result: 375.5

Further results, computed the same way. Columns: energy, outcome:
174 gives 381.5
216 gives 377.1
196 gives 372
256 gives 373.5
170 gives 366.8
